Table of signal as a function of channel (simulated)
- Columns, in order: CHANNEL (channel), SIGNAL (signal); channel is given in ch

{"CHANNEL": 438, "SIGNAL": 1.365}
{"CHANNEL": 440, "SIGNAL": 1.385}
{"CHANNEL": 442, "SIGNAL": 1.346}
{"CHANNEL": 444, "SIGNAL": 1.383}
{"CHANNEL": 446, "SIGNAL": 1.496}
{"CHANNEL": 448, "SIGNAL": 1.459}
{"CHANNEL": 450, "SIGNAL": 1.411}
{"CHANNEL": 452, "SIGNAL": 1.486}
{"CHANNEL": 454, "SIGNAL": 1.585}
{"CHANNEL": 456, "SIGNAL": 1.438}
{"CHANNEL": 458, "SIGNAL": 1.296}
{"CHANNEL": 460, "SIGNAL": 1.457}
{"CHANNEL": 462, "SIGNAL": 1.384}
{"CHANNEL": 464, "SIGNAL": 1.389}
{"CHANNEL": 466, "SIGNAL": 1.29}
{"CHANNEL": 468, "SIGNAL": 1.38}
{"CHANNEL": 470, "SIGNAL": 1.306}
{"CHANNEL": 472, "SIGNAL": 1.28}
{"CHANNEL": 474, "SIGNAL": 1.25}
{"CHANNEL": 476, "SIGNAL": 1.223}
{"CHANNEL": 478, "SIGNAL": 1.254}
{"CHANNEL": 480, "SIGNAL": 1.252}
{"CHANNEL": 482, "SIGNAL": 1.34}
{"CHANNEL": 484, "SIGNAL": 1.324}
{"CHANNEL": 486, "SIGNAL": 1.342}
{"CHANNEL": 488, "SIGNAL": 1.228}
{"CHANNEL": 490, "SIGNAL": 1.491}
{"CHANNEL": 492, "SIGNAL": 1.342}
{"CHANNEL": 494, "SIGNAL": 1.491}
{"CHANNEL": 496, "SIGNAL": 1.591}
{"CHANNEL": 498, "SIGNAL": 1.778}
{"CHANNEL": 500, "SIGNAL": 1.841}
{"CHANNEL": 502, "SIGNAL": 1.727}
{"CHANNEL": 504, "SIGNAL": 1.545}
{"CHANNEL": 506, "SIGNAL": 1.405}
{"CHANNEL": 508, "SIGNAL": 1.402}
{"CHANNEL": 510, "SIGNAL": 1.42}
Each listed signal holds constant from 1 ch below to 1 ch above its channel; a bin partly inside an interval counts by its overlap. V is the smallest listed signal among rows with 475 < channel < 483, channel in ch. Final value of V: 1.223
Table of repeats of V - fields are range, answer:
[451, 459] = 1.296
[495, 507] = 1.405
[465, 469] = 1.29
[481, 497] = 1.228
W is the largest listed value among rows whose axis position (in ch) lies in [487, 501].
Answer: 1.841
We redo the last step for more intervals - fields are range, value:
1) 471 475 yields 1.28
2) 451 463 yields 1.585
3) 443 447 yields 1.496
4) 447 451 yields 1.459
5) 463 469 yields 1.389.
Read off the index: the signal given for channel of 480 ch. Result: 1.252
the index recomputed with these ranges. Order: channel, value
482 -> 1.34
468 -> 1.38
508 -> 1.402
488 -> 1.228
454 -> 1.585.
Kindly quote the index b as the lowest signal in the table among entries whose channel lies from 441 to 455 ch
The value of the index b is 1.346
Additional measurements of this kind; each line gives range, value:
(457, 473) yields 1.28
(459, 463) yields 1.384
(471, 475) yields 1.25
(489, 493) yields 1.342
